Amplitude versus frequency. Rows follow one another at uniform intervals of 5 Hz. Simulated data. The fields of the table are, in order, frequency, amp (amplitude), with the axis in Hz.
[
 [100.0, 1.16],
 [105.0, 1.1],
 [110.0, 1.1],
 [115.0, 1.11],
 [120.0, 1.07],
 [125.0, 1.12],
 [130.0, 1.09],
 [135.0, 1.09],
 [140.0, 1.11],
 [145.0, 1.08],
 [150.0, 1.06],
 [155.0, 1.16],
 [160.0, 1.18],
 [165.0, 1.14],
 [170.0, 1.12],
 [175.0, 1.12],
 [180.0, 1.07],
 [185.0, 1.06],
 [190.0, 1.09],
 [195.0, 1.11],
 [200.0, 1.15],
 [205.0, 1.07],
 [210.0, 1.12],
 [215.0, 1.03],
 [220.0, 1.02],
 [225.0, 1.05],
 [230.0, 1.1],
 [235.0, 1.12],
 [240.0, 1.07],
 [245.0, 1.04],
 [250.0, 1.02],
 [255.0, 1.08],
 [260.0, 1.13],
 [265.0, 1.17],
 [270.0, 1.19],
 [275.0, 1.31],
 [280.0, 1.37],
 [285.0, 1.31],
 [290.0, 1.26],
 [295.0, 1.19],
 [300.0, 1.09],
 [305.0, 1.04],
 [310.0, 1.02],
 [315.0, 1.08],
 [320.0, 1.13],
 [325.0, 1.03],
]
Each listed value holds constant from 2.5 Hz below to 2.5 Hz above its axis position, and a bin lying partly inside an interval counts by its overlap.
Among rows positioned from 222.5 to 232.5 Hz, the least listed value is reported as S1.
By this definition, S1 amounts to 1.05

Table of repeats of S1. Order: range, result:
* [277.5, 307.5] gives 1.04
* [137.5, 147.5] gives 1.08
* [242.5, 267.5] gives 1.02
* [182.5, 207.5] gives 1.06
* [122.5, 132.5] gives 1.09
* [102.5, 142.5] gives 1.07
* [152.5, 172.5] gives 1.12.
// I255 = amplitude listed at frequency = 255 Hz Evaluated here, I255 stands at 1.08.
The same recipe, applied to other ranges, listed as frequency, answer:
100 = 1.16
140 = 1.11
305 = 1.04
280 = 1.37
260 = 1.13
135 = 1.09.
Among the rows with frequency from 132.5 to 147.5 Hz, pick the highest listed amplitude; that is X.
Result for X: 1.11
